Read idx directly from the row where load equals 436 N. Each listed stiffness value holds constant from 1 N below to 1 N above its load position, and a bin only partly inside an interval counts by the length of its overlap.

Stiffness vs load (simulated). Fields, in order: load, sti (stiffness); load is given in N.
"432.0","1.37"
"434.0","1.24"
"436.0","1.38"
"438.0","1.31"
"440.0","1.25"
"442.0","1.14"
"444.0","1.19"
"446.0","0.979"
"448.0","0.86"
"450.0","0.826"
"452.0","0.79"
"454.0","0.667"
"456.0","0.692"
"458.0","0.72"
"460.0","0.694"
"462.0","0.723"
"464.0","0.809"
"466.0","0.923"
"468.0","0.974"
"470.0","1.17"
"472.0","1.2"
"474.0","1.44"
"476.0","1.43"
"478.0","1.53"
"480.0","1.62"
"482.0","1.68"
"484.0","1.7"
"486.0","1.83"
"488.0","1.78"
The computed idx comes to 1.38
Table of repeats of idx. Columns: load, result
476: 1.43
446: 0.979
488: 1.78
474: 1.44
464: 0.809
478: 1.53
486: 1.83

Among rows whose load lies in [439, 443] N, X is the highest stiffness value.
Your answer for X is 1.25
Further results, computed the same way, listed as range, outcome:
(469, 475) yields 1.44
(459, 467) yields 0.923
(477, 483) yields 1.68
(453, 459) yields 0.72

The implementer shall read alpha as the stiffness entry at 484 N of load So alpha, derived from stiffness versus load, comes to 1.7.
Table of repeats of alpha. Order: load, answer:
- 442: 1.14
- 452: 0.79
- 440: 1.25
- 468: 0.974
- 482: 1.68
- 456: 0.692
